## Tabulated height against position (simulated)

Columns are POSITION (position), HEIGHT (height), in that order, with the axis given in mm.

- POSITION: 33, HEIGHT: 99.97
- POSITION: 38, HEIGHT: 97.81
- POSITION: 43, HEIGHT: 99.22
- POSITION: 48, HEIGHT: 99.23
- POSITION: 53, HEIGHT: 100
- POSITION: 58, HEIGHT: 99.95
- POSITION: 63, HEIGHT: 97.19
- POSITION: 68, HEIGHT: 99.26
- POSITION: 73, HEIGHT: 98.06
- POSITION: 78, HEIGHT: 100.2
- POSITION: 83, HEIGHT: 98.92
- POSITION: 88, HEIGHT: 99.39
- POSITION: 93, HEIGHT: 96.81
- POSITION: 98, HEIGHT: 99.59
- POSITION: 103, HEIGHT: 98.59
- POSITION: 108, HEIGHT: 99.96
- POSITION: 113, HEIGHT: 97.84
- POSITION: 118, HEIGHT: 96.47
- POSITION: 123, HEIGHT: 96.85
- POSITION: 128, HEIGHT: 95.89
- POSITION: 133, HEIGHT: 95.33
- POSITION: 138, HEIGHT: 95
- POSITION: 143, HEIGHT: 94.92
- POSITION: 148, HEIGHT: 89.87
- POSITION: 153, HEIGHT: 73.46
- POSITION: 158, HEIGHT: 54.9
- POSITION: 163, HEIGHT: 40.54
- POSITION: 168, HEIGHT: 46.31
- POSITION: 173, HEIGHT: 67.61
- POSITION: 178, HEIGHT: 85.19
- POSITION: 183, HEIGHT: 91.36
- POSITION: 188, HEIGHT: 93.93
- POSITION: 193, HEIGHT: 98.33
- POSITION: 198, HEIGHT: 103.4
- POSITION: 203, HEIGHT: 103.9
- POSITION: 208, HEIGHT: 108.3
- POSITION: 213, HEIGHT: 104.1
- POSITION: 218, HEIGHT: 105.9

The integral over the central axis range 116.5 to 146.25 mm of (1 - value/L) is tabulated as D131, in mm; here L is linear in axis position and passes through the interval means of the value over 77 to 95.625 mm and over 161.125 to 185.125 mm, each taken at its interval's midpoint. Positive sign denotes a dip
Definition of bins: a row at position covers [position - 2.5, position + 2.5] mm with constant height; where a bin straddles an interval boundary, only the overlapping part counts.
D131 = -5.0 mm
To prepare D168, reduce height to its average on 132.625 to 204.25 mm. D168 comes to 81.5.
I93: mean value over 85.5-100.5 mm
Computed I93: 98.6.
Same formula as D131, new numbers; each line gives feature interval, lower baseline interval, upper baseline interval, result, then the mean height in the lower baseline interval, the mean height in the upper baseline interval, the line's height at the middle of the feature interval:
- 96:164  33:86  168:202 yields 2.9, 99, 87.4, 92.5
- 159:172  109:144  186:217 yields 6.8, 96.3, 102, 99.4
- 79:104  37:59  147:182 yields -3.5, 99.3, 65.5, 86.7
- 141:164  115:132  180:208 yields 5.9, 96.4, 98.9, 97.4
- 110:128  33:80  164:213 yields -0.6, 99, 88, 93.8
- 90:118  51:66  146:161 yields -4.2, 99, 71.1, 85.6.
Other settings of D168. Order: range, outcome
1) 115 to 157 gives 91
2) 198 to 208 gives 105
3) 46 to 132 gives 98.4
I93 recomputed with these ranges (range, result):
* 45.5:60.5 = 99.7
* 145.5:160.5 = 72.7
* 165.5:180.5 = 66.4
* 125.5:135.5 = 95.6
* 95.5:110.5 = 99.4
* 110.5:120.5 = 97.2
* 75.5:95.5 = 98.8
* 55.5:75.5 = 98.6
